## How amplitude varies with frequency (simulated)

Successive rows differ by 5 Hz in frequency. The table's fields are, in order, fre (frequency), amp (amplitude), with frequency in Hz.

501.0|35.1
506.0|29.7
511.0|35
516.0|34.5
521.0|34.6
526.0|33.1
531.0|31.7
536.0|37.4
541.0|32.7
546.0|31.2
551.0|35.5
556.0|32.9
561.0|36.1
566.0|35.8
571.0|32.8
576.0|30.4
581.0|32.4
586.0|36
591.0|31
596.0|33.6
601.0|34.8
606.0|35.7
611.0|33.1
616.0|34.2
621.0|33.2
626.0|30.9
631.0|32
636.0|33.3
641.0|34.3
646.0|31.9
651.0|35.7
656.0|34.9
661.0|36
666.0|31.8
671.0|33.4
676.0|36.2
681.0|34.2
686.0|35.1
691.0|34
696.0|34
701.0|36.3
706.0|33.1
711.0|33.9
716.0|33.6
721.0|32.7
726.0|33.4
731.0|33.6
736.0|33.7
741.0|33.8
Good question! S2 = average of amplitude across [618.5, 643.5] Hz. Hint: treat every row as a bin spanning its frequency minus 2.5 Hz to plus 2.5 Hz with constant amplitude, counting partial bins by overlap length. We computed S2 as 32.7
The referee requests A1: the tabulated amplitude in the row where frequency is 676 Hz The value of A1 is 36.2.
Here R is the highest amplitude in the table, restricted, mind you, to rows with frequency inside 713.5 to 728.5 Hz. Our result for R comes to 33.6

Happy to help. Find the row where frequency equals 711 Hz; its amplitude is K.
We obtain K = 33.9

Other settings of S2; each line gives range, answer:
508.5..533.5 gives 33.8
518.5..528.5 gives 33.9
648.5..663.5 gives 35.5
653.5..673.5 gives 34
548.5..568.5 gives 35.1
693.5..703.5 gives 35.1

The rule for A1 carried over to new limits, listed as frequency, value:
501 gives 35.1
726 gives 33.4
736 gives 33.7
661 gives 36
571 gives 32.8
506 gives 29.7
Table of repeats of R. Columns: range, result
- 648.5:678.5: 36.2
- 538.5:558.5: 35.5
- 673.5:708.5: 36.3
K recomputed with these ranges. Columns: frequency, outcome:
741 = 33.8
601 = 34.8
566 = 35.8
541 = 32.7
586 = 36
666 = 31.8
